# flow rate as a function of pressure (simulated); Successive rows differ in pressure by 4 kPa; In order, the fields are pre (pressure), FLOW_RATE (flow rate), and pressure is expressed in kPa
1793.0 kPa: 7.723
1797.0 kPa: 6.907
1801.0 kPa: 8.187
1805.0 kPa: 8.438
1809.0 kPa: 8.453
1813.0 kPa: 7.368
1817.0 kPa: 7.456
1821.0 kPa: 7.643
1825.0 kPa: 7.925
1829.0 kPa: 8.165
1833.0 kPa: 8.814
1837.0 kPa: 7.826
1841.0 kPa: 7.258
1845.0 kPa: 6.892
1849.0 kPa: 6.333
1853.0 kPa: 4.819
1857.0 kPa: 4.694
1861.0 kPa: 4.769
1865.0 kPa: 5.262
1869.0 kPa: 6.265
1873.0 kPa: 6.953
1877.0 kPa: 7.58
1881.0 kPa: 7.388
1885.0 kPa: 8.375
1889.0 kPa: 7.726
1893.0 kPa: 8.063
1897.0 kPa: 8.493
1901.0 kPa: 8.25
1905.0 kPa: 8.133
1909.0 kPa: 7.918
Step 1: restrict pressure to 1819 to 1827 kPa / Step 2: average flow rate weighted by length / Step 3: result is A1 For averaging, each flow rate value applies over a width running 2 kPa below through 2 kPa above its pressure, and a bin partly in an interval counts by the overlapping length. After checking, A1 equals 7.78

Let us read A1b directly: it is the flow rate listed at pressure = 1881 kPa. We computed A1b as 7.388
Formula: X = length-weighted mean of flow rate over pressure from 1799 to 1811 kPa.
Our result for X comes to 8.36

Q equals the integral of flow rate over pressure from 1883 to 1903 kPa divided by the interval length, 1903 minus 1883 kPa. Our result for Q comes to 8.18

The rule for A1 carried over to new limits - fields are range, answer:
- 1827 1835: 8.49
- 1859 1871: 5.43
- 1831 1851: 7.42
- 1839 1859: 6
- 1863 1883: 6.69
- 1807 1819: 7.76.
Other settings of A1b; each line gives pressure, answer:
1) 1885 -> 8.375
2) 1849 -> 6.333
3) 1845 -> 6.892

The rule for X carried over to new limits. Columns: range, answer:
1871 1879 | 7.27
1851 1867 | 4.89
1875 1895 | 7.83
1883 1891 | 8.05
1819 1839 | 8.07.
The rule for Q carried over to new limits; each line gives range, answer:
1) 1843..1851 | 6.61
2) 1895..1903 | 8.37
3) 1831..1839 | 8.32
